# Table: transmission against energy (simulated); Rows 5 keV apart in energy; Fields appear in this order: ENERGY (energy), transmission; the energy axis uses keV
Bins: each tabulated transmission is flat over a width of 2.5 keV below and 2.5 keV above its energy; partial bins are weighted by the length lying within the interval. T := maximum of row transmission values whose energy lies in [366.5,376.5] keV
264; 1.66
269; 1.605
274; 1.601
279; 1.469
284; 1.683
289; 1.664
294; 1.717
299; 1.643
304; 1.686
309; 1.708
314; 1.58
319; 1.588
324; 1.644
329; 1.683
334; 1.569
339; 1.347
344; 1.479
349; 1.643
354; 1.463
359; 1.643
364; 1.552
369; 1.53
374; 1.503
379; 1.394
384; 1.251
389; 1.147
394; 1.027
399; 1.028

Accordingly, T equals 1.53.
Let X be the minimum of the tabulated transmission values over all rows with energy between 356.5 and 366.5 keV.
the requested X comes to 1.552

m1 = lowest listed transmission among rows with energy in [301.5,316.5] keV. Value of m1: 1.58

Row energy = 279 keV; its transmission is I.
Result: 1.469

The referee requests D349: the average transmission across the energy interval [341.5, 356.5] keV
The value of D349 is 1.53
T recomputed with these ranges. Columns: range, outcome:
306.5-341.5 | 1.708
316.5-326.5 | 1.644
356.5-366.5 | 1.643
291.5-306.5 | 1.717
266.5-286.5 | 1.683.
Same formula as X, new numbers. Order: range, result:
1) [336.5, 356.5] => 1.347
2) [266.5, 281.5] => 1.469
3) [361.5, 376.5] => 1.503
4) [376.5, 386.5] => 1.251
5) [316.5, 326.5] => 1.588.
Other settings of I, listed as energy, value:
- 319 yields 1.588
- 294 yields 1.717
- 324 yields 1.644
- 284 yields 1.683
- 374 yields 1.503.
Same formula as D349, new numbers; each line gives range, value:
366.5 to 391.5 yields 1.36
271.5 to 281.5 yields 1.53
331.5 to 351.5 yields 1.51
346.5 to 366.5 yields 1.58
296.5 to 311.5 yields 1.68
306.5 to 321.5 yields 1.63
